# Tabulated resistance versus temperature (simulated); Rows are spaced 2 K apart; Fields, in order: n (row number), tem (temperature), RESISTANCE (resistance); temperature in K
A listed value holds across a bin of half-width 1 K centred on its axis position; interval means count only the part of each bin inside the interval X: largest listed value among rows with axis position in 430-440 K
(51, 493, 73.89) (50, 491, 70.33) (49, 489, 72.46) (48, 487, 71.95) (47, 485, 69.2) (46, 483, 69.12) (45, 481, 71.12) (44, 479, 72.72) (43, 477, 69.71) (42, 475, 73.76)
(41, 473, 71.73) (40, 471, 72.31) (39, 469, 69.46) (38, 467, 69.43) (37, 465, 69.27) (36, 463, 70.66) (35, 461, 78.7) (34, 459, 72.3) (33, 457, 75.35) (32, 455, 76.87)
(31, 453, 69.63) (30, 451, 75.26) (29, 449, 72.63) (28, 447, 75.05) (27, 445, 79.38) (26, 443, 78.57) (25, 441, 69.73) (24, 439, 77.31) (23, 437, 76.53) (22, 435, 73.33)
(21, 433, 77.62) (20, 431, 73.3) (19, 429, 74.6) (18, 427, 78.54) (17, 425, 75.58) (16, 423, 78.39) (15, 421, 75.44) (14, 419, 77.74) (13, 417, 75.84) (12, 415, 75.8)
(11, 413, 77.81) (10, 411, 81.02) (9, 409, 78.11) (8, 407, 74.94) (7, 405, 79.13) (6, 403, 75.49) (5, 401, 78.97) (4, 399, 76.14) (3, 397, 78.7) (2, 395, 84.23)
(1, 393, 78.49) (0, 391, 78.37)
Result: 77.62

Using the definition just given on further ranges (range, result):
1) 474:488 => 73.76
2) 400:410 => 79.13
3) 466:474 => 72.31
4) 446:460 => 76.87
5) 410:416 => 81.02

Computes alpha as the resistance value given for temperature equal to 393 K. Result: 78.49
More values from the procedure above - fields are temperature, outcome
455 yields 76.87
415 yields 75.8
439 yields 77.31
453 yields 69.63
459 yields 72.3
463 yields 70.66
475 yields 73.76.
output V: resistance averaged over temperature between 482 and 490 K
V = 70.7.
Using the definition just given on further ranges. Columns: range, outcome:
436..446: 76.3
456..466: 73.3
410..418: 77.6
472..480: 72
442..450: 76.4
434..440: 75.7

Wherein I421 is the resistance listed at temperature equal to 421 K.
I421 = 75.44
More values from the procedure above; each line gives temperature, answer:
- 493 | 73.89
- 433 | 77.62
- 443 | 78.57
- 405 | 79.13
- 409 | 78.11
